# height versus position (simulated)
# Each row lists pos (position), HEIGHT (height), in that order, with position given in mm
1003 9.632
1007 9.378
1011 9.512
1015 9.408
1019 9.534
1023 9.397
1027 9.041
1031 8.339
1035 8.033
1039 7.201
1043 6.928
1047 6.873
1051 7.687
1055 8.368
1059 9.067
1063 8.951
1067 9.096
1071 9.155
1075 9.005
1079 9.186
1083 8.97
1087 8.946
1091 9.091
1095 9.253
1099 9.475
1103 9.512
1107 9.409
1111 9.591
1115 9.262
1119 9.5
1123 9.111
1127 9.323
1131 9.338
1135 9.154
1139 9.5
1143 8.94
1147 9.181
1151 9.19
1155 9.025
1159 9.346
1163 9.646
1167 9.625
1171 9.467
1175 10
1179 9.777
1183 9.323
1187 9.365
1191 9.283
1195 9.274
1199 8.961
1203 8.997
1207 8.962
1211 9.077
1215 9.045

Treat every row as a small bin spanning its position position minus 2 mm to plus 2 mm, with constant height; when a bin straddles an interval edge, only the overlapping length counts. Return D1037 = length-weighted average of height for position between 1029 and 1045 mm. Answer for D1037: 7.63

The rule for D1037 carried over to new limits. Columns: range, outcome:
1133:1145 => 9.2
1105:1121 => 9.44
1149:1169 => 9.37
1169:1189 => 9.59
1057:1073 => 9.07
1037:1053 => 7.17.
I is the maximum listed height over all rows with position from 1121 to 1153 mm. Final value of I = 9.5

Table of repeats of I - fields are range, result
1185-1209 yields 9.365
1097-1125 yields 9.591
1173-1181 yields 10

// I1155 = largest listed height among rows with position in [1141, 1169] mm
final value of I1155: 9.646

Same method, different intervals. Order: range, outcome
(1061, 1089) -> 9.186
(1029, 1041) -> 8.339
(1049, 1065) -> 9.067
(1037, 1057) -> 8.368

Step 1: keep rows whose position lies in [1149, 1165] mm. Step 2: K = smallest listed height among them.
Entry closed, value 9.025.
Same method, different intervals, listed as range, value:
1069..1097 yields 8.946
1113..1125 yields 9.111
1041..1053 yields 6.873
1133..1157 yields 8.94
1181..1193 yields 9.283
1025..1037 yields 8.033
